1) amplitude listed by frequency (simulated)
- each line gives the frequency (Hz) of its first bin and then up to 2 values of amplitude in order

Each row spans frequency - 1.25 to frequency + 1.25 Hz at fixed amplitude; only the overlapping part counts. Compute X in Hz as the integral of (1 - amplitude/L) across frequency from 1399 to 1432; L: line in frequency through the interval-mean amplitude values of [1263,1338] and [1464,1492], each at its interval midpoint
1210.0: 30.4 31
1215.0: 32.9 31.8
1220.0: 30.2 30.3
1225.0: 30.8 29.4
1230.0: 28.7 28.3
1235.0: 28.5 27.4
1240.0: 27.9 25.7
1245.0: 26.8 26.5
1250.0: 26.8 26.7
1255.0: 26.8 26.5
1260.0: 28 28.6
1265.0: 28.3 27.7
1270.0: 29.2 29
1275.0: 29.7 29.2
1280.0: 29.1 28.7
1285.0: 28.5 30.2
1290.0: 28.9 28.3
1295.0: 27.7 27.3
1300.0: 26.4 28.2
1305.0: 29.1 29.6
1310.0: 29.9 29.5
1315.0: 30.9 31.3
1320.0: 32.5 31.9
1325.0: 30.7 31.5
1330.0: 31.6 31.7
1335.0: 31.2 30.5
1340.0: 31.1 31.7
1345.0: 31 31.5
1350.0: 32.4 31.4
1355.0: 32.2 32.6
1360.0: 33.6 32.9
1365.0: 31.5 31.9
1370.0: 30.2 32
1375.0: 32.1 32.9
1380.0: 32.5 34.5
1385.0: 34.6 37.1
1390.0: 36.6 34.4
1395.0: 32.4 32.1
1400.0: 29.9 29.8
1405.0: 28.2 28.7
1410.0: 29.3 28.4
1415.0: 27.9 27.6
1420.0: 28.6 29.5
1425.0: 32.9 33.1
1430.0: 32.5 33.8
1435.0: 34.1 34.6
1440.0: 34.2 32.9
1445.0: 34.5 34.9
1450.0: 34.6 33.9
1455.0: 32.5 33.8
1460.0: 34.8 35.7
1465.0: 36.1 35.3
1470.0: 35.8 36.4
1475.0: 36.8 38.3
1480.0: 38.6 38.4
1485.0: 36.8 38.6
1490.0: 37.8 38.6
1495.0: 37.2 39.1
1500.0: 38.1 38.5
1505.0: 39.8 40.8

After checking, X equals 4.5 Hz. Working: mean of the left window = 29.6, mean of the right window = 37.2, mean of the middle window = 29.8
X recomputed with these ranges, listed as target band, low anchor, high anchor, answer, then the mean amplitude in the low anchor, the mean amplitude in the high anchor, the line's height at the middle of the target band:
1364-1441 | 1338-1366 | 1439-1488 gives 3.96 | 32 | 35.6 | 33.6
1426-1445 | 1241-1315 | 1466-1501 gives 0.92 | 28.2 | 37.5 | 35.4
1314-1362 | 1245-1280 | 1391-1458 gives -3.12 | 27.9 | 31.8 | 29.7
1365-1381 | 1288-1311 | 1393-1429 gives -1.32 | 28.4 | 30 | 29.5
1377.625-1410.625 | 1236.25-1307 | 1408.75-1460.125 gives -1.29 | 28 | 32.3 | 31.2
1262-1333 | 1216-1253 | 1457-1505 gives 2.82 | 28.5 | 37.2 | 30.7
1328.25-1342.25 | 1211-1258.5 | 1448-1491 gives 0.24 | 28.6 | 36.1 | 31.8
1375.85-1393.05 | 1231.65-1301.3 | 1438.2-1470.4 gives -1.36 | 28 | 34.5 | 32.1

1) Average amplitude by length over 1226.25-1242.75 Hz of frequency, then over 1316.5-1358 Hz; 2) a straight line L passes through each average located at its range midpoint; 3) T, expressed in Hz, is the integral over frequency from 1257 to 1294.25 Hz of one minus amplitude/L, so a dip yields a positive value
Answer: 1.0 Hz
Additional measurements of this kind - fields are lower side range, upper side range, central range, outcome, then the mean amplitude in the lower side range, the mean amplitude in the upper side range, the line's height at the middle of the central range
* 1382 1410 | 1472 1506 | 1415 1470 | 3.1 Hz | 32.4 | 38.1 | 35.2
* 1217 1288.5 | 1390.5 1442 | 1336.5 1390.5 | -4.0 Hz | 28.4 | 31.2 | 30.3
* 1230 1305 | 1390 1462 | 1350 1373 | -1.3 Hz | 28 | 32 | 30.4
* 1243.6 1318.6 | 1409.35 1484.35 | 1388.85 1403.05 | -0.2 Hz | 28.4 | 33.7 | 32.1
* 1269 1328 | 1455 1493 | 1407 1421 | 2.4 Hz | 29.4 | 36.6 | 34.2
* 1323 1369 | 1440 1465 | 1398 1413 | 1.8 Hz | 31.7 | 34.3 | 33.1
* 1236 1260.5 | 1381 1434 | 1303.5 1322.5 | -1.1 Hz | 26.9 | 31.5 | 28.8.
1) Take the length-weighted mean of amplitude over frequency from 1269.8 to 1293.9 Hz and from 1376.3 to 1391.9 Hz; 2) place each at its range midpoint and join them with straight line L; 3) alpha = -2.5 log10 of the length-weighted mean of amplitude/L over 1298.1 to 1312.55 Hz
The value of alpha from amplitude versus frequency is 0.06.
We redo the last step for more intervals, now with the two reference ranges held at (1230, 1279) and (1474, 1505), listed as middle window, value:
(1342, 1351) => 0.01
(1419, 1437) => 0.10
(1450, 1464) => 0.08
